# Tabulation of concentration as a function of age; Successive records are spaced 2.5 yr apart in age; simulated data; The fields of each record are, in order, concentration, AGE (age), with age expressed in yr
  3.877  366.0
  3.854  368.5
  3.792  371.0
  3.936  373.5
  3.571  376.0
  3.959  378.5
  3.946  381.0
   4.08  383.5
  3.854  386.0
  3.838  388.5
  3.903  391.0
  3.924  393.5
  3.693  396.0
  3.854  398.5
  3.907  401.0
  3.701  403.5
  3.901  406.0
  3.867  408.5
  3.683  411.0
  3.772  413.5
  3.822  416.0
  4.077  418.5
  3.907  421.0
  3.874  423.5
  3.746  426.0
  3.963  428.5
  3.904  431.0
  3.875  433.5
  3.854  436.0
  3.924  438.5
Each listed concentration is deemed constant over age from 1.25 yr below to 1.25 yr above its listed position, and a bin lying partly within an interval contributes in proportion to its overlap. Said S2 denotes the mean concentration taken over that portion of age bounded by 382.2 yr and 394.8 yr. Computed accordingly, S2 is 3.92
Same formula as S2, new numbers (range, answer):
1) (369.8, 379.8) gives 3.82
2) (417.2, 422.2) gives 3.99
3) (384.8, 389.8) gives 3.85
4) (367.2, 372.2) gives 3.82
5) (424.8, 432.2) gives 3.87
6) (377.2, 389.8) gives 3.93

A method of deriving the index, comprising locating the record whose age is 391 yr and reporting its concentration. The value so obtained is 3.903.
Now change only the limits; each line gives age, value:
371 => 3.792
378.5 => 3.959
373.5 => 3.936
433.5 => 3.875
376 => 3.571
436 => 3.854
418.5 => 4.077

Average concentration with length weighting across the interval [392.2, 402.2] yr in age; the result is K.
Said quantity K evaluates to 3.84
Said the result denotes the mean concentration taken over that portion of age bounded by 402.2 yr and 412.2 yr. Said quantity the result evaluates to 3.79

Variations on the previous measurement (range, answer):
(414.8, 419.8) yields 3.95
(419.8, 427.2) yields 3.84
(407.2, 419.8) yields 3.84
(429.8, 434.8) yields 3.89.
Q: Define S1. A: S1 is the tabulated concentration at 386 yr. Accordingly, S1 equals 3.854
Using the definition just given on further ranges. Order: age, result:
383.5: 4.08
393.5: 3.924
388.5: 3.838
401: 3.907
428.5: 3.963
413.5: 3.772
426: 3.746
